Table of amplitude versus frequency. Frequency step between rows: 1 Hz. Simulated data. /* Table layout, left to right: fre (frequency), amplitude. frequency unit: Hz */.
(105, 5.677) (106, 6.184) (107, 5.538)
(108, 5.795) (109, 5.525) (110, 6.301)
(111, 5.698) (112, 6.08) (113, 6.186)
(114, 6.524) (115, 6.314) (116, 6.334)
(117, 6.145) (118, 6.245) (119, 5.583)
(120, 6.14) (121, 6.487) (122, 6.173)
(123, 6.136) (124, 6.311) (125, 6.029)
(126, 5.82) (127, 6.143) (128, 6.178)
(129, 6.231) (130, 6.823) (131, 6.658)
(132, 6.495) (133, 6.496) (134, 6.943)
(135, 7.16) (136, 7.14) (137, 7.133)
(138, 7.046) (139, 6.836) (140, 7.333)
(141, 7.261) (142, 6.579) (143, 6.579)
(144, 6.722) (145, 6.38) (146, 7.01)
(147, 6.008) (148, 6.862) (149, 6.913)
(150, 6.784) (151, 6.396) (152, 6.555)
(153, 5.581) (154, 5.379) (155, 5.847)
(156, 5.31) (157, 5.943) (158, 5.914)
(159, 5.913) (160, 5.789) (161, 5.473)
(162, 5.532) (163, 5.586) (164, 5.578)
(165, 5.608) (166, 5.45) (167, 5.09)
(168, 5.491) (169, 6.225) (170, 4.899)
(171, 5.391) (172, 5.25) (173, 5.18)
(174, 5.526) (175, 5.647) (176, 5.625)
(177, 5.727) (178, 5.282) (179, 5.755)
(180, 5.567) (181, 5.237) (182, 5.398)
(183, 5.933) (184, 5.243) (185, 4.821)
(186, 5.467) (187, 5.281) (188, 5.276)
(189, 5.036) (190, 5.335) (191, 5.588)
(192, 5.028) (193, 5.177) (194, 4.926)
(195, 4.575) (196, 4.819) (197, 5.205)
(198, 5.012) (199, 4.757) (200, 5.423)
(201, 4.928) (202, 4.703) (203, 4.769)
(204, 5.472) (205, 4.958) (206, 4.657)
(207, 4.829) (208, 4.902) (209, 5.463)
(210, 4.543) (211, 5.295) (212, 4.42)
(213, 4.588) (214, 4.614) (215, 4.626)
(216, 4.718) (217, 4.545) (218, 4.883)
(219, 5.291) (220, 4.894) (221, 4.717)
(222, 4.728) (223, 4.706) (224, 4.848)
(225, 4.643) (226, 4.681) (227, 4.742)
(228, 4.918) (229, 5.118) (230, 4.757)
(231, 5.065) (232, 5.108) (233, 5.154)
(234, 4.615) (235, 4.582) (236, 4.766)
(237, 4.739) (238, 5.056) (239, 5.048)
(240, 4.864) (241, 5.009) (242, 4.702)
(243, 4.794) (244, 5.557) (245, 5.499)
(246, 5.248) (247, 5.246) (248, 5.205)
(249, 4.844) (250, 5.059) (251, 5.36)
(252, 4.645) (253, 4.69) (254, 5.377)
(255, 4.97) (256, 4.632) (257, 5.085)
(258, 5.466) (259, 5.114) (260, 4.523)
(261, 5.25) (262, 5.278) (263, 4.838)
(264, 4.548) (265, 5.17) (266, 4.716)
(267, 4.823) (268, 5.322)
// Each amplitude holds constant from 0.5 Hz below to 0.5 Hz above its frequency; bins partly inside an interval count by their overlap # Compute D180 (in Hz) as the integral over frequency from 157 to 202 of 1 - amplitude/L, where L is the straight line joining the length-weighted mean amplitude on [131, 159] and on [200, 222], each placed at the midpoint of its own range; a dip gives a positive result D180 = 2.3 Hz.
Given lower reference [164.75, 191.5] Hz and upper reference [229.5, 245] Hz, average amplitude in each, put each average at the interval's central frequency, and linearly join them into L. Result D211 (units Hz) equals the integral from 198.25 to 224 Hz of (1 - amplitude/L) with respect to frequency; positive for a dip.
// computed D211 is 1.46 Hz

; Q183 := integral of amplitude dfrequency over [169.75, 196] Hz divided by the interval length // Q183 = 5.31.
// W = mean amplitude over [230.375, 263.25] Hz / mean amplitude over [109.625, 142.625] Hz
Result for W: 0.78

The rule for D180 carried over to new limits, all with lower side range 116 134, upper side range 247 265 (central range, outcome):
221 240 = 1.5 Hz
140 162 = -0.9 Hz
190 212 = 2.1 Hz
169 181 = 0.7 Hz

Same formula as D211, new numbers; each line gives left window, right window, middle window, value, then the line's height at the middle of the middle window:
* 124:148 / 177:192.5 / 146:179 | 1.1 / 5.95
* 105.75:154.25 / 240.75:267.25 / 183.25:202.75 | 2.1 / 5.7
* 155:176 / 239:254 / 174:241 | 3.5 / 5.3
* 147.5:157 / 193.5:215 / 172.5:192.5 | 0.1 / 5.43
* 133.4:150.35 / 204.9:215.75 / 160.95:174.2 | 1.4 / 6.09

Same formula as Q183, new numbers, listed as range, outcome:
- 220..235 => 4.84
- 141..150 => 6.68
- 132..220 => 5.6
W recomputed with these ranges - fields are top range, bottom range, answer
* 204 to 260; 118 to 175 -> 0.80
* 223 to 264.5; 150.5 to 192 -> 0.90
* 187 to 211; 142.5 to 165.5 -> 0.83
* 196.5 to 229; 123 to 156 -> 0.75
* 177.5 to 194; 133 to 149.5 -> 0.78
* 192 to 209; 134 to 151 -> 0.72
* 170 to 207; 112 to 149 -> 0.80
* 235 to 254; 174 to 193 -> 0.93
